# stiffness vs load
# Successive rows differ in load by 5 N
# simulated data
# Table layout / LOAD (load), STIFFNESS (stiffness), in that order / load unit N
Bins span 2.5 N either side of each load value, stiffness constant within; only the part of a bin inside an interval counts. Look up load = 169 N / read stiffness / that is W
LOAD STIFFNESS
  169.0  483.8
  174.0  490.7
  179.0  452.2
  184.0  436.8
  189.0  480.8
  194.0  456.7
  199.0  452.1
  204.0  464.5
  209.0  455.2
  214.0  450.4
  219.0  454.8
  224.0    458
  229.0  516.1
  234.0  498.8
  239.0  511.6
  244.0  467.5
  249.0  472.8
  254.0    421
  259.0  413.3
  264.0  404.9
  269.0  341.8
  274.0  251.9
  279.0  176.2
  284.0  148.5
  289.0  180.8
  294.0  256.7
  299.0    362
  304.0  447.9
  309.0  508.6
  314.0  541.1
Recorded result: 483.8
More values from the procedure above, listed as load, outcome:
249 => 472.8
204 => 464.5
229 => 516.1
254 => 421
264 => 404.9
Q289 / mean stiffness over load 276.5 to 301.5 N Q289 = 225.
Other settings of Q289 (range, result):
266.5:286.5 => 230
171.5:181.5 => 471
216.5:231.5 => 476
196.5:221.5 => 455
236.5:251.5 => 484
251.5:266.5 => 413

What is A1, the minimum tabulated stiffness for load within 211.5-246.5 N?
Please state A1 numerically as 450.4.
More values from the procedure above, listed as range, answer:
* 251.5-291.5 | 148.5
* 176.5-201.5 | 436.8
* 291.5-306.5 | 256.7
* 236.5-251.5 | 467.5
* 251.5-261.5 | 413.3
